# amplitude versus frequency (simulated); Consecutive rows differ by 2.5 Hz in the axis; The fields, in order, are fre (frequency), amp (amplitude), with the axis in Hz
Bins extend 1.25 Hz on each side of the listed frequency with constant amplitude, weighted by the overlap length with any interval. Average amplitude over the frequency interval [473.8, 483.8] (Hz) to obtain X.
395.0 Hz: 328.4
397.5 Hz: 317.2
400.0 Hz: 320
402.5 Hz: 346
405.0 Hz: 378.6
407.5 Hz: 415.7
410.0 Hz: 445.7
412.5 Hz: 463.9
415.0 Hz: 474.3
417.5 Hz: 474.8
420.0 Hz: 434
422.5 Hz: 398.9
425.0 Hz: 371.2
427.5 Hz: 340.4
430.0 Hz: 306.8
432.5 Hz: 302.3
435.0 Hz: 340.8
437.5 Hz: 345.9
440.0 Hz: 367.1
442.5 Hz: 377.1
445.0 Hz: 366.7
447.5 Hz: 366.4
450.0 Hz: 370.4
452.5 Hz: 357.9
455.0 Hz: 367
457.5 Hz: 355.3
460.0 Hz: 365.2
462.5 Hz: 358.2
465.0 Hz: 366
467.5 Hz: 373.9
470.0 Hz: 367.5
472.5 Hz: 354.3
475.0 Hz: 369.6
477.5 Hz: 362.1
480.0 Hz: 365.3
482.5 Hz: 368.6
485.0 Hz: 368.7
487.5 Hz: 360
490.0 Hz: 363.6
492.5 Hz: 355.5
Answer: 366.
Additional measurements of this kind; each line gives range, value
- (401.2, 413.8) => 410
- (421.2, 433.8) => 344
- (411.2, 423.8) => 449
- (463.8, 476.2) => 366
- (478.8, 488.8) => 366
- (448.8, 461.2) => 363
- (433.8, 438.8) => 344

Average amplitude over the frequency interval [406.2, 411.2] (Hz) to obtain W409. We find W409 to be 430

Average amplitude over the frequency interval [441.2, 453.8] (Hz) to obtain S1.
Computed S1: 368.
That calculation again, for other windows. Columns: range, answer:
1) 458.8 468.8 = 366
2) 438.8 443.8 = 372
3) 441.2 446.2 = 372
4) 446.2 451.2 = 368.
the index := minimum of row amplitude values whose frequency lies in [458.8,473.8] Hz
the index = 354.3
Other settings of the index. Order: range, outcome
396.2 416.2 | 317.2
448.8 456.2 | 357.9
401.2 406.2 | 346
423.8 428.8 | 340.4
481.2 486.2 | 368.6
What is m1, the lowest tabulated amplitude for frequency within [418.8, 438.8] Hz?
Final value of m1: 302.3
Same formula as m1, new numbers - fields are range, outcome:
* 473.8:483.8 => 362.1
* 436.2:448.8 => 345.9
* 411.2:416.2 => 463.9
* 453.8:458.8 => 355.3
